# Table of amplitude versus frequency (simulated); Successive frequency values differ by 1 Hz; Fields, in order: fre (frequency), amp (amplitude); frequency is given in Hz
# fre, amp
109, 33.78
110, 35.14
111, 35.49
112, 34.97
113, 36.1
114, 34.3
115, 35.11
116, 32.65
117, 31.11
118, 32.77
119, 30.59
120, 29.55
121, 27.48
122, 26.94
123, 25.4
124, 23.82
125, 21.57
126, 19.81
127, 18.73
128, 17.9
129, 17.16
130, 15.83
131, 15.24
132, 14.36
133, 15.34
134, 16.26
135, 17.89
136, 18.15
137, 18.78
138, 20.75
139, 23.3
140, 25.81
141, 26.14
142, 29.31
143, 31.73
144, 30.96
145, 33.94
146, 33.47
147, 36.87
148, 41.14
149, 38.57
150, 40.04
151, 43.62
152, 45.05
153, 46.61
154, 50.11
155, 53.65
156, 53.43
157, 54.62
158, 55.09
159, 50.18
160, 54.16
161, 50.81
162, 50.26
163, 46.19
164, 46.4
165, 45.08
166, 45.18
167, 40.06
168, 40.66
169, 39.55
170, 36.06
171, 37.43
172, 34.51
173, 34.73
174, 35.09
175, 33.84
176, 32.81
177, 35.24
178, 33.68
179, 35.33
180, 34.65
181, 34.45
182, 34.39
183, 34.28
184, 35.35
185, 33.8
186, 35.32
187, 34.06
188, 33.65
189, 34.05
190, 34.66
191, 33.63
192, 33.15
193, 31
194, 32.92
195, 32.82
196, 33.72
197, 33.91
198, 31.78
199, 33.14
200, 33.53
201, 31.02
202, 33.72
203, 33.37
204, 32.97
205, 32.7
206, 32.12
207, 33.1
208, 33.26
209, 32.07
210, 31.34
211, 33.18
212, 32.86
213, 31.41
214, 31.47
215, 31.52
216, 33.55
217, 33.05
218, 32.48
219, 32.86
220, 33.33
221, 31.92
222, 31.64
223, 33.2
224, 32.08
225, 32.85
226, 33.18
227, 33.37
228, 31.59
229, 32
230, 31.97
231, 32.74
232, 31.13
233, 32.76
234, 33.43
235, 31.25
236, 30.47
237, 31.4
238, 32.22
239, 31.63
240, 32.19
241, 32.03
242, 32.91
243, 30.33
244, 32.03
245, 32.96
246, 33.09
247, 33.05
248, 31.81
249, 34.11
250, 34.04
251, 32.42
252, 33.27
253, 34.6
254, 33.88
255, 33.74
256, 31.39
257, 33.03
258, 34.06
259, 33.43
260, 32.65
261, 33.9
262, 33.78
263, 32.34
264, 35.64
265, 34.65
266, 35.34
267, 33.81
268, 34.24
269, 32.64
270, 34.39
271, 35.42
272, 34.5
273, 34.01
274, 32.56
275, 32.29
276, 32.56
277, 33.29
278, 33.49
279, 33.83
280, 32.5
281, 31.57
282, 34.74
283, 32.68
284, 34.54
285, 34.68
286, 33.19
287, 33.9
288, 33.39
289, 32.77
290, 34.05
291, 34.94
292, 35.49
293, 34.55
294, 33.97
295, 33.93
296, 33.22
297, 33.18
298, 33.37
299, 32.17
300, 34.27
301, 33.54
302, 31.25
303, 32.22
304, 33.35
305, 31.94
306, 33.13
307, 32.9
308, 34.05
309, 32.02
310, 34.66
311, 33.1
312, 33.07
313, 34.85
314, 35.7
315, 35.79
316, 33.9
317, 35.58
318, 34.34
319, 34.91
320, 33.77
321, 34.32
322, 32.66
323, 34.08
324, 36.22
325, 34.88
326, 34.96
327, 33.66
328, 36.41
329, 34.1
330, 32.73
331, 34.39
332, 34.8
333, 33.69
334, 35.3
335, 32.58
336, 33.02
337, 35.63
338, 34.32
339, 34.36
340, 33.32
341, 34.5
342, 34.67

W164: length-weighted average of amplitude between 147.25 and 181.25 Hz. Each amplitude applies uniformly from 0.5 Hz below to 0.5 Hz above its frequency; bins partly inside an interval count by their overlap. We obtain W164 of 42.6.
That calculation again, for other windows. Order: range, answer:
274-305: 33.4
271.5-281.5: 33.1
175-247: 32.9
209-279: 32.9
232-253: 32.4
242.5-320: 33.6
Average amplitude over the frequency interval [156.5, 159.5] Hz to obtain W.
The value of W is 53.3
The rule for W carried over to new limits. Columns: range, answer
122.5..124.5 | 24.6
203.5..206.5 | 32.6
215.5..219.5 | 33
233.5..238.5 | 31.8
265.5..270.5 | 34.1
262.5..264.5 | 34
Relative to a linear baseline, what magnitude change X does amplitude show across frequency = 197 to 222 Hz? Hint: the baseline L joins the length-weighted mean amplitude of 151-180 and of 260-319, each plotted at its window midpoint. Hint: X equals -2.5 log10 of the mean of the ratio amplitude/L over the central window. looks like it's 0.22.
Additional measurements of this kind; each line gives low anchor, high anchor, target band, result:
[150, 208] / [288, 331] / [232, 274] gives 0.087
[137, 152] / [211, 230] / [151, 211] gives -0.174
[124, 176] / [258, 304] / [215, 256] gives 0.044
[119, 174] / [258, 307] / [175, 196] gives -0.007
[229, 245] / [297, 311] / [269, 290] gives -0.029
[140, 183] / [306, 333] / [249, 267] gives 0.091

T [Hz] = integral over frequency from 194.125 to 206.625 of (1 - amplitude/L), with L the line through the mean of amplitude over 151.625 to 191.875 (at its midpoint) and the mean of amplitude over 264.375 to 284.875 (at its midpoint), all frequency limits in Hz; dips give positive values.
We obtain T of 1.9 Hz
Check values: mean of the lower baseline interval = 40.6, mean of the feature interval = 32.9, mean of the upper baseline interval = 33.7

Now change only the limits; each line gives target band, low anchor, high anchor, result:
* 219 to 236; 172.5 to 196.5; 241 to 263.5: 0.5 Hz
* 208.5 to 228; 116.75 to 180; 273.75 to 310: 0.6 Hz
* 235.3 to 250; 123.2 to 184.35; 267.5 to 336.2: 0.8 Hz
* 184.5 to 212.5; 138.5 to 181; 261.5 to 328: 3.8 Hz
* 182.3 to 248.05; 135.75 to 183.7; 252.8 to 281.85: 6.0 Hz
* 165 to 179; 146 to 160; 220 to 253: 2.1 Hz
